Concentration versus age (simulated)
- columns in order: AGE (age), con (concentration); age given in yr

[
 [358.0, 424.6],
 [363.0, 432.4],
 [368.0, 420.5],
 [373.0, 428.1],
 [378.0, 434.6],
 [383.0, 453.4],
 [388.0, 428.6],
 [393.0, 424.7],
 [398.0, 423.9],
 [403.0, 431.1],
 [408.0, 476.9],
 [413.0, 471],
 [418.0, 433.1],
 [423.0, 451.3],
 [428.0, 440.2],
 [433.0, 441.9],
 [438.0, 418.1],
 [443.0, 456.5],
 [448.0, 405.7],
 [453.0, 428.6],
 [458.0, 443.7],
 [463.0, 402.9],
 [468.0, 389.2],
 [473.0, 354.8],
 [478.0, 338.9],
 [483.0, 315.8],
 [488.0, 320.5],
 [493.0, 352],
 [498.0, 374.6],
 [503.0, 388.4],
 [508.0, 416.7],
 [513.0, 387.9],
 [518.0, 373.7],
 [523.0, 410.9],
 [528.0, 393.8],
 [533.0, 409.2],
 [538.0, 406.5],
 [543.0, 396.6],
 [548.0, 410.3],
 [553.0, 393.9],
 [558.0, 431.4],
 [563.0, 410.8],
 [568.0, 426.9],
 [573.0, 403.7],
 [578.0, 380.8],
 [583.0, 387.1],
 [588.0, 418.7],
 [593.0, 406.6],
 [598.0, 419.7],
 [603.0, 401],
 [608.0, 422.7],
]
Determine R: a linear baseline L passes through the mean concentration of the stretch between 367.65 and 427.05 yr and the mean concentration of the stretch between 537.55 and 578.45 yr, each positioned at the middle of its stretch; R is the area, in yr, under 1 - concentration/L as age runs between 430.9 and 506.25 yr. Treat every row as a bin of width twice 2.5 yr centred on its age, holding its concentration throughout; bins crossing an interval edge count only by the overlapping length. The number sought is 6.65 yr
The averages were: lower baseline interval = 440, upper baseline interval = 408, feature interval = 389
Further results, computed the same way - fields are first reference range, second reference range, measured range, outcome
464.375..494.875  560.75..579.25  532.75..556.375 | -0.8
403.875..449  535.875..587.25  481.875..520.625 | 5.0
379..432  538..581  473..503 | 5.5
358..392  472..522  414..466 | -4.9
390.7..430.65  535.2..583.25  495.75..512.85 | 1.1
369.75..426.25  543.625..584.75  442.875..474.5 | 1.3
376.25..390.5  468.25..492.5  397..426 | -2.8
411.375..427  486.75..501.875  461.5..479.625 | 0.7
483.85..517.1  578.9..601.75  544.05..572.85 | -1.4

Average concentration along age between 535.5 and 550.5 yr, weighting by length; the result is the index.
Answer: 404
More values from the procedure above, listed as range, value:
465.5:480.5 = 361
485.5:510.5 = 370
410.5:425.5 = 452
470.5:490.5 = 332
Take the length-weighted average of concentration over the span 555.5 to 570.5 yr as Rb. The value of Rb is 423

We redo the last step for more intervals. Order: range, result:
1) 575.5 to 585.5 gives 384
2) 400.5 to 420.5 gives 453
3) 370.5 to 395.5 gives 434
